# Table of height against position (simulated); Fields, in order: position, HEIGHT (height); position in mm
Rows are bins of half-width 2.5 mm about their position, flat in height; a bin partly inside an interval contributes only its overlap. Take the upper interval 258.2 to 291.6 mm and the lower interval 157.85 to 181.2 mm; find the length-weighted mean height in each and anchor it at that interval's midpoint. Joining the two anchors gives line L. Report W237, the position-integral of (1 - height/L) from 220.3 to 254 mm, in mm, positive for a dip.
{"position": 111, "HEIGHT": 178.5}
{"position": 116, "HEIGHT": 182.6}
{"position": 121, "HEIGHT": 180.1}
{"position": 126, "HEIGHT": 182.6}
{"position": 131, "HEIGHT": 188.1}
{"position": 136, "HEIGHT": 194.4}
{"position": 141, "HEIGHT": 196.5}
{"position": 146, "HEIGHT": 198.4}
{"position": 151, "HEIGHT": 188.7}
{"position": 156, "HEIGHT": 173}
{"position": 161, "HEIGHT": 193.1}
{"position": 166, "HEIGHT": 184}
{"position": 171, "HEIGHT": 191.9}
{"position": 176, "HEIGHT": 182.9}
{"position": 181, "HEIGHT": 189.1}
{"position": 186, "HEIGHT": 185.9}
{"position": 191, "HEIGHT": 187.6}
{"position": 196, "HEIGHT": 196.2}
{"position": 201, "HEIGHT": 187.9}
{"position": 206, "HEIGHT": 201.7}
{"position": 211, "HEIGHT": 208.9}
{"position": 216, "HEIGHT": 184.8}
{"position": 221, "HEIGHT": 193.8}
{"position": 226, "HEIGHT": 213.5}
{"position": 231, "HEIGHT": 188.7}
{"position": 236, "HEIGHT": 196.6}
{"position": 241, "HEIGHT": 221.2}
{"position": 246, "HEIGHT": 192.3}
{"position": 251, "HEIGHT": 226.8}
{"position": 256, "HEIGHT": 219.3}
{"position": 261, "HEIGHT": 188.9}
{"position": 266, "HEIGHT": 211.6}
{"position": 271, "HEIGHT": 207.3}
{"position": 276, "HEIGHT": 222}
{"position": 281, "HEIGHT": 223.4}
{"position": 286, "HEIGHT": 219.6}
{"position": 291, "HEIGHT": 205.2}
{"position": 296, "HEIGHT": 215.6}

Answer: -0.4 mm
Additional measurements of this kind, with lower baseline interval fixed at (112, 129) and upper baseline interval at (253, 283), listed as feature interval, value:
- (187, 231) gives 0.9 mm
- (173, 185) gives 0.5 mm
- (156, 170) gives 0.3 mm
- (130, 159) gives -0.5 mm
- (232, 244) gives 0.0 mm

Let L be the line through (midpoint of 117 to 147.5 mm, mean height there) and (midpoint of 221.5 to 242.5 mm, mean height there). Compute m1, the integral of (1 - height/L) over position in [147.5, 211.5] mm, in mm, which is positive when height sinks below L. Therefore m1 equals 2.07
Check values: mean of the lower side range 189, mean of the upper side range 203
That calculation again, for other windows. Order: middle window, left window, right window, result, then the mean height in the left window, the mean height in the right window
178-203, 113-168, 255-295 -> 0.93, 187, 212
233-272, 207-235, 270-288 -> 0.29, 198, 219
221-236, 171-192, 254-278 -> 0.02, 187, 209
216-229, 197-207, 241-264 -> 0.03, 194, 208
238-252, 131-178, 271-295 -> -0.20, 189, 216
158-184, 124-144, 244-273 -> 1.07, 191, 208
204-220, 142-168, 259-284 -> 0.12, 188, 211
